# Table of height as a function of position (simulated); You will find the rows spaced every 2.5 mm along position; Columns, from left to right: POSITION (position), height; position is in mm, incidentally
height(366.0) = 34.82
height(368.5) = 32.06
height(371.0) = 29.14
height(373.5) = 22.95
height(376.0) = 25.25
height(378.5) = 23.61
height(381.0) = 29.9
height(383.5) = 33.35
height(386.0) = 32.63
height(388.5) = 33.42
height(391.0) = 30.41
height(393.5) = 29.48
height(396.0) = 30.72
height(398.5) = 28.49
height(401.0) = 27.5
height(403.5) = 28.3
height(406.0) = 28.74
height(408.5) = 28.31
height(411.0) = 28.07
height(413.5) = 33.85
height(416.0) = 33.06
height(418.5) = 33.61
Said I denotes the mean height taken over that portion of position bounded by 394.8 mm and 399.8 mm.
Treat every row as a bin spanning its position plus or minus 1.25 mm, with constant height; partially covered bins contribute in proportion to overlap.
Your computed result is 29.6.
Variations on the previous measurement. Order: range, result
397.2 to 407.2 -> 28.3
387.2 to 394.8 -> 31.1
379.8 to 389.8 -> 32.3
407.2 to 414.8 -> 30.1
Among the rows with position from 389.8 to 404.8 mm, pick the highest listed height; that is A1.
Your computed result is 30.72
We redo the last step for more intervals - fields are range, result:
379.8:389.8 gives 33.42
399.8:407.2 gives 28.74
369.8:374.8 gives 29.14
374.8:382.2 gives 29.9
